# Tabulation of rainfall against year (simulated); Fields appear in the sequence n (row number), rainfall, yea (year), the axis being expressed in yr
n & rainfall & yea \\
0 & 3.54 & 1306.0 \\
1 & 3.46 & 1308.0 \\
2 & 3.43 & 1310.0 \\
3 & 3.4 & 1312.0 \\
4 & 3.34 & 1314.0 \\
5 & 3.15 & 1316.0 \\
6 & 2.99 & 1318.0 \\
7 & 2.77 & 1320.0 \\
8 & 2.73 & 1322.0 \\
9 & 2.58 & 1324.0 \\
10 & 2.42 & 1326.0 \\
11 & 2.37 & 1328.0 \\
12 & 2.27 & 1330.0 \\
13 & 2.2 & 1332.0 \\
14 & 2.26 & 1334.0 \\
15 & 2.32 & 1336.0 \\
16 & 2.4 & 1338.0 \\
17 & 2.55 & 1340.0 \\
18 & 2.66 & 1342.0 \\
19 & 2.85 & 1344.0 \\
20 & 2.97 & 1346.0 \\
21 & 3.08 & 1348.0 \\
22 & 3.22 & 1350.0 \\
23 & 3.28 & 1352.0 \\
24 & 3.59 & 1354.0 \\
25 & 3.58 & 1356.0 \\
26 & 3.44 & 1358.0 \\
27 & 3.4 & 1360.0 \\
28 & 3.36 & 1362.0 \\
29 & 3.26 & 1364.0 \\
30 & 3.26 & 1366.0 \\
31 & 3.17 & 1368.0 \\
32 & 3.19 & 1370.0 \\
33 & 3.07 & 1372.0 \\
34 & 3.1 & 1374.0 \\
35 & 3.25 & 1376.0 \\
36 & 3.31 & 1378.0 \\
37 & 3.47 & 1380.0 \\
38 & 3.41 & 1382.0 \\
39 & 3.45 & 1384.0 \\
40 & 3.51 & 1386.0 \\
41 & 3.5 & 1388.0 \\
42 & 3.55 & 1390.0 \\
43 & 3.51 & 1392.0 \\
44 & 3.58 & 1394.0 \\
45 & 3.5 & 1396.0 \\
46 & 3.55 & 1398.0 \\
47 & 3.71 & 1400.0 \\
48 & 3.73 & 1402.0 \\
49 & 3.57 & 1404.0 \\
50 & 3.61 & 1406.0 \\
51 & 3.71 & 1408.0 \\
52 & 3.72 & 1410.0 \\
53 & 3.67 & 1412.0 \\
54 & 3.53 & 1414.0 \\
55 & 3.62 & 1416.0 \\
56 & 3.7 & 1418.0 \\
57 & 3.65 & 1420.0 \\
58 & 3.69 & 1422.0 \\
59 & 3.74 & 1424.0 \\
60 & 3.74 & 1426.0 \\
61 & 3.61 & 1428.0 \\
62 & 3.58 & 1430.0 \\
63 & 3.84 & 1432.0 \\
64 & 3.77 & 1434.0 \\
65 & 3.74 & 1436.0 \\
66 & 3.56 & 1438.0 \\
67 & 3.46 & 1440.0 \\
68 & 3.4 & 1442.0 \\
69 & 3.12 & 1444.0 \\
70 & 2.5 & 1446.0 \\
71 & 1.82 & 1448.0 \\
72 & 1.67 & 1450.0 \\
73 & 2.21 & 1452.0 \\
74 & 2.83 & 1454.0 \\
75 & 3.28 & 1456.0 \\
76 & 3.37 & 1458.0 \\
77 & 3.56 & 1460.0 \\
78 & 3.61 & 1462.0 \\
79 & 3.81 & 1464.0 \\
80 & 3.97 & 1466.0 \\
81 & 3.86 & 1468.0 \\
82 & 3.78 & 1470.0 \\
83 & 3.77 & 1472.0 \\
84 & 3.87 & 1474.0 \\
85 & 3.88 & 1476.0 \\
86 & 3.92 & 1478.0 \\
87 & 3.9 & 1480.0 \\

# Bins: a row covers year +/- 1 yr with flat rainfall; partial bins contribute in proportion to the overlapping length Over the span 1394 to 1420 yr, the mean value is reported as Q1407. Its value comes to 3.63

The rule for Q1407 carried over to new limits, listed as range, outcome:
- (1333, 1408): 3.26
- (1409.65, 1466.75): 3.36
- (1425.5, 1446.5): 3.5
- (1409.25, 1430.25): 3.66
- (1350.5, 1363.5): 3.43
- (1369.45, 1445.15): 3.54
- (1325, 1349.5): 2.54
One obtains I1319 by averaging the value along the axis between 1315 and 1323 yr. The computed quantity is 2.91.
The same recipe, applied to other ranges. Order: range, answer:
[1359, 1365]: 3.34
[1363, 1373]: 3.19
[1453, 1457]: 3.05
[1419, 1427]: 3.71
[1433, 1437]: 3.75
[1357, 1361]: 3.42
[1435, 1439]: 3.65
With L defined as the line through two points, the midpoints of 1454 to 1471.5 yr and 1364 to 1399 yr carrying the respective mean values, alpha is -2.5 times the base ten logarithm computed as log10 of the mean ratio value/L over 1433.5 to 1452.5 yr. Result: 0.21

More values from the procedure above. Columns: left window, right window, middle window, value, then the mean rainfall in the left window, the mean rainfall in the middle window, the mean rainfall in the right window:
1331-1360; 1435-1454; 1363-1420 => -0.21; 2.9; 3.47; 2.83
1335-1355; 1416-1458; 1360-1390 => -0.11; 2.89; 3.32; 3.26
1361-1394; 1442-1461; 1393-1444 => -0.20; 3.34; 3.63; 2.74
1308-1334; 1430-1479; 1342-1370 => -0.10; 2.81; 3.24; 3.36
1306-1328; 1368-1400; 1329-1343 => 0.30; 3.02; 2.38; 3.4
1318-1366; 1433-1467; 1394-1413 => -0.20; 2.86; 3.64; 3.16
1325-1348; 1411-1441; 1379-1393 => -0.11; 2.51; 3.49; 3.66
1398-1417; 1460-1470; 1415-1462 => 0.13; 3.65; 3.29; 3.78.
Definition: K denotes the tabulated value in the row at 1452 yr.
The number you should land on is 2.21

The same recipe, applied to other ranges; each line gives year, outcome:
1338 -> 2.4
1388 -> 3.5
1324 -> 2.58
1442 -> 3.4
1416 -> 3.62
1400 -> 3.71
